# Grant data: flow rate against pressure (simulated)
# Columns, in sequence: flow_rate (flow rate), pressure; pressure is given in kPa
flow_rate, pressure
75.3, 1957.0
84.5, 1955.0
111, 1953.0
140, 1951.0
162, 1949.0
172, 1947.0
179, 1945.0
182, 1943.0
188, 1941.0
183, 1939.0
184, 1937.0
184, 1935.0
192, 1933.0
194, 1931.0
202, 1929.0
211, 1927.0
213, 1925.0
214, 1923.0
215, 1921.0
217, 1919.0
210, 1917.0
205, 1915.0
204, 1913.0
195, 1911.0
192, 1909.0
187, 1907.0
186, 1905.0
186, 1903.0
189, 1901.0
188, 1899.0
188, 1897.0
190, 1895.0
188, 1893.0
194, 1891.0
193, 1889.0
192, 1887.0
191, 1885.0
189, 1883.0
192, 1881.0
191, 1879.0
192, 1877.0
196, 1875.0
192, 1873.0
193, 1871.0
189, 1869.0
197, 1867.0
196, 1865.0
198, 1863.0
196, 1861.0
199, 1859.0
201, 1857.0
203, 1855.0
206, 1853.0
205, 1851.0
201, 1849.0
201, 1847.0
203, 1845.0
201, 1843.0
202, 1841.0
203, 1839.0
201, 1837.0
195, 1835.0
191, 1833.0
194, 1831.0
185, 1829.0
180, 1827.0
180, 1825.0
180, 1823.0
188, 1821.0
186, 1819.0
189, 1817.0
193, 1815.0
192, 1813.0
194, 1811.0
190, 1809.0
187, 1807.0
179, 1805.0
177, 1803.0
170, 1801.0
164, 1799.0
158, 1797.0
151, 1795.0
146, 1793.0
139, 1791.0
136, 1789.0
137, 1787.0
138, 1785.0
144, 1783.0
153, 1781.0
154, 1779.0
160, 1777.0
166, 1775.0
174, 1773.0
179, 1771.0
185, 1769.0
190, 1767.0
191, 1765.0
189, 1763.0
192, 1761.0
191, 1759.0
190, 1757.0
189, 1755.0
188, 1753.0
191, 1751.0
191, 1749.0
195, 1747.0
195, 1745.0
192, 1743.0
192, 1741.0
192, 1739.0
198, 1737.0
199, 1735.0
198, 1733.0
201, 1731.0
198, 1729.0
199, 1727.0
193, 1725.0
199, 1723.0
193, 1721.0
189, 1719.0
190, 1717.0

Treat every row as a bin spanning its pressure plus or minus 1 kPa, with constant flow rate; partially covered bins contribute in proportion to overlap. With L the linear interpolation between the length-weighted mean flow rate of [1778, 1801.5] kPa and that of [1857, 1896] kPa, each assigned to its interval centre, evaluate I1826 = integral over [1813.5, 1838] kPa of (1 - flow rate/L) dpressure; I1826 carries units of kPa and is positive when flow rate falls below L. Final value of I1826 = -3.1 kPa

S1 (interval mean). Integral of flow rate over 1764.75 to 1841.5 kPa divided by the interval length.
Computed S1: 175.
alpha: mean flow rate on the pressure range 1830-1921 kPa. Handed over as 196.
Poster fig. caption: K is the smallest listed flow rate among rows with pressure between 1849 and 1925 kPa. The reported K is 186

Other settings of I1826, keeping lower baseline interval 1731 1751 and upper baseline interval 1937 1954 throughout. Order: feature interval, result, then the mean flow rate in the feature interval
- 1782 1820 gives 3.9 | 167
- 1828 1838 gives -0.6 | 193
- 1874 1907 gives -3.2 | 190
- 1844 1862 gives -2.3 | 202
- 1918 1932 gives -3.4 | 209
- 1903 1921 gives -3.1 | 200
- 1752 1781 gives 1.7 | 180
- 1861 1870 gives -0.9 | 195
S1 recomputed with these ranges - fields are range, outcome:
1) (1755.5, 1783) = 177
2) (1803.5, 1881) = 194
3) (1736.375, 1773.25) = 190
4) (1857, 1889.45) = 194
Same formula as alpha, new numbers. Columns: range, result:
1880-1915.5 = 191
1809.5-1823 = 190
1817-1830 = 184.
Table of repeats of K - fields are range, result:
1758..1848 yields 136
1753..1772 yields 179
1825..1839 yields 180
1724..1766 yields 188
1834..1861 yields 195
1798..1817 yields 164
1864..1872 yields 189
